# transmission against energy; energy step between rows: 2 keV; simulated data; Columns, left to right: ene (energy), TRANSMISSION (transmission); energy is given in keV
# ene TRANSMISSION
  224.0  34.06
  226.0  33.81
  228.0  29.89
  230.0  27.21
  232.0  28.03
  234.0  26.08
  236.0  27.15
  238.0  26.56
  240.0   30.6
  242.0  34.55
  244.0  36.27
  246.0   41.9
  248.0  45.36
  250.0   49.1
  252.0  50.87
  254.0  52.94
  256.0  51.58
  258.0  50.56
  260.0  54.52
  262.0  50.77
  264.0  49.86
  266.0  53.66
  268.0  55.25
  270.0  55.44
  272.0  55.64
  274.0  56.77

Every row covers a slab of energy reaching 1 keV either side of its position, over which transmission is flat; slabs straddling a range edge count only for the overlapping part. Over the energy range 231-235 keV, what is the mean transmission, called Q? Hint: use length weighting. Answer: 27.1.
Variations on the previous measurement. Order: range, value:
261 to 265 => 50.3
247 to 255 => 49.6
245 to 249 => 43.6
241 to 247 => 37.6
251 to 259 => 51.5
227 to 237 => 27.7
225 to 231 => 30.3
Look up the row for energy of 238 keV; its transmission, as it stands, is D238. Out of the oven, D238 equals 26.56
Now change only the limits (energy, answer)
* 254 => 52.94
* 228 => 29.89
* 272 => 55.64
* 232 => 28.03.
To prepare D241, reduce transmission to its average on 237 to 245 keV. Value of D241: 32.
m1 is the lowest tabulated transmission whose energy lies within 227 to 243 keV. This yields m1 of 26.08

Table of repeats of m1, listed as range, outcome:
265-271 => 53.66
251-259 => 50.56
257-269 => 49.86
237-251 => 26.56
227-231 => 27.21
